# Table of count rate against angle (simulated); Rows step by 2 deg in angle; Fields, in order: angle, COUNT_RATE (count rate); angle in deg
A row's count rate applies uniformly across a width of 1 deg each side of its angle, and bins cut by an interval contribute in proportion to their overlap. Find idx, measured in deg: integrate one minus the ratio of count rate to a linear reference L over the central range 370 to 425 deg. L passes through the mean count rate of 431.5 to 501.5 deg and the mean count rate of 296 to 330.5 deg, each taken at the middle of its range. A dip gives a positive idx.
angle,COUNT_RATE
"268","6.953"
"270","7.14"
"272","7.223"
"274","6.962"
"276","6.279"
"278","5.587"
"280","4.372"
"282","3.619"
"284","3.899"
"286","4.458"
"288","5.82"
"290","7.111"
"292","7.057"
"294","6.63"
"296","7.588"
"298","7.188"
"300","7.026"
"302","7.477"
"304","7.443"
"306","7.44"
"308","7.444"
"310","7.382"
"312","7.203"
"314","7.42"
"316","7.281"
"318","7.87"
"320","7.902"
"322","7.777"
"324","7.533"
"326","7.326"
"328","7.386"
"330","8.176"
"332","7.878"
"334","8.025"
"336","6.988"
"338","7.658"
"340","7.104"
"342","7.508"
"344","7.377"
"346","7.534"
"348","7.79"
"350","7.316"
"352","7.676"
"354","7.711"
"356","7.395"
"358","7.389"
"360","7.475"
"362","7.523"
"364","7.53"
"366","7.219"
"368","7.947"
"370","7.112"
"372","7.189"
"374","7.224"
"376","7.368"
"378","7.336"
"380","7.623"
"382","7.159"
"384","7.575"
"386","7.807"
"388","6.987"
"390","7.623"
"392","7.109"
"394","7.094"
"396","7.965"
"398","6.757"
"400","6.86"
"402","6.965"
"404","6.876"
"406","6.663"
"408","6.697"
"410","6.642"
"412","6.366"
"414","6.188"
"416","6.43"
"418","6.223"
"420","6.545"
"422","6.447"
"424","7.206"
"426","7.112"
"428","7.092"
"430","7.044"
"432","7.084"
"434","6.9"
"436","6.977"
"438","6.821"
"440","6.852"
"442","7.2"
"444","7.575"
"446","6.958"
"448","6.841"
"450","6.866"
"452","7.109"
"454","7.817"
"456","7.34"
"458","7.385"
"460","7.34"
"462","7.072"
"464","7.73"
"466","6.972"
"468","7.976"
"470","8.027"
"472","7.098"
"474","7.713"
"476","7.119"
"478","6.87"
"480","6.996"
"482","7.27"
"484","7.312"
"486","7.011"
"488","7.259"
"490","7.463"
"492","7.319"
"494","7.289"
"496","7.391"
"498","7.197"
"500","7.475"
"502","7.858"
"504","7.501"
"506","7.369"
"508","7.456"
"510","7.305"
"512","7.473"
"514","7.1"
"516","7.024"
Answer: 2.7 deg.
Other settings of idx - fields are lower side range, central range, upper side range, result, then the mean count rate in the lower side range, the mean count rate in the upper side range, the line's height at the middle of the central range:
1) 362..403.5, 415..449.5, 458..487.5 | 2.0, 7.32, 7.32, 7.32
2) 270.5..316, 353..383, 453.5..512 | -2.5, 6.51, 7.37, 6.85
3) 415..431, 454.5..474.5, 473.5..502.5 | -1.0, 6.76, 7.29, 7.1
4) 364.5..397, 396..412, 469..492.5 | 1.2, 7.4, 7.29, 7.37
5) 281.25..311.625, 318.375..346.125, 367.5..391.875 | -2.8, 6.54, 7.39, 6.91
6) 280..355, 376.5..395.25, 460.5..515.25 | -0.5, 7.1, 7.35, 7.2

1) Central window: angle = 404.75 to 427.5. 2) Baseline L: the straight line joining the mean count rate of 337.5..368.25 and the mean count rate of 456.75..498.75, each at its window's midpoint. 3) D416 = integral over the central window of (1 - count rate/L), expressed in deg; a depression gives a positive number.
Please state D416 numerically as 2.5 deg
